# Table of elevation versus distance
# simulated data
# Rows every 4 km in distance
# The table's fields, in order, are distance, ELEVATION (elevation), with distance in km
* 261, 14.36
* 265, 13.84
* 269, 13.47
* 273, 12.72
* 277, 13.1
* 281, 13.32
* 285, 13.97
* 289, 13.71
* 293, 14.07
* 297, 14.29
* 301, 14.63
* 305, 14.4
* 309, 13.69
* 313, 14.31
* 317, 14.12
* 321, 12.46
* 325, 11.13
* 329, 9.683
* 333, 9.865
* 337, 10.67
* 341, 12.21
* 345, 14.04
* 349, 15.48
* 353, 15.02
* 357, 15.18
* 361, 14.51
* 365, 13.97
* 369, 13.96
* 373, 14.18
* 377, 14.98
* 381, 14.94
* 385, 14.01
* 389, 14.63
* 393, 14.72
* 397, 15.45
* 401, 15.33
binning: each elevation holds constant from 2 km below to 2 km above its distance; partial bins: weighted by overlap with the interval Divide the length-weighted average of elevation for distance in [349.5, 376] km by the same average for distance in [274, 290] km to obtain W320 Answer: 1.08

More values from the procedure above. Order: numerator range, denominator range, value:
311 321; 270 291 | 1.04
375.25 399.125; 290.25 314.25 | 1.04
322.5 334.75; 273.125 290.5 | 0.77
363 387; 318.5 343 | 1.30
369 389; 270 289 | 1.09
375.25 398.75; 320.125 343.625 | 1.34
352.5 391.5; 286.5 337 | 1.12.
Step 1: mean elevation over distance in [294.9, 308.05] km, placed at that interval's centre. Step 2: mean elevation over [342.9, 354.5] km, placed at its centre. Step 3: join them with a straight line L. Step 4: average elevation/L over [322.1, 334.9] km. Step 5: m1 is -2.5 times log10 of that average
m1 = 0.37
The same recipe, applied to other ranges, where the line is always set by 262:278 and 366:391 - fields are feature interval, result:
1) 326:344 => 0.28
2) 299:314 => -0.04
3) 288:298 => -0.03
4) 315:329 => 0.14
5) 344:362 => -0.05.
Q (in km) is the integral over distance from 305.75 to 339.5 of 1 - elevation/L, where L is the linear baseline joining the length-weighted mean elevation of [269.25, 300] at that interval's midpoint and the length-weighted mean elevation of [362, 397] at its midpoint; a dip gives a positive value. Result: 4.53 km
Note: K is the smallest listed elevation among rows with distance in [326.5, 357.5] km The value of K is 9.683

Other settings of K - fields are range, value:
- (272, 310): 12.72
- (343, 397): 13.96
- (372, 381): 14.18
